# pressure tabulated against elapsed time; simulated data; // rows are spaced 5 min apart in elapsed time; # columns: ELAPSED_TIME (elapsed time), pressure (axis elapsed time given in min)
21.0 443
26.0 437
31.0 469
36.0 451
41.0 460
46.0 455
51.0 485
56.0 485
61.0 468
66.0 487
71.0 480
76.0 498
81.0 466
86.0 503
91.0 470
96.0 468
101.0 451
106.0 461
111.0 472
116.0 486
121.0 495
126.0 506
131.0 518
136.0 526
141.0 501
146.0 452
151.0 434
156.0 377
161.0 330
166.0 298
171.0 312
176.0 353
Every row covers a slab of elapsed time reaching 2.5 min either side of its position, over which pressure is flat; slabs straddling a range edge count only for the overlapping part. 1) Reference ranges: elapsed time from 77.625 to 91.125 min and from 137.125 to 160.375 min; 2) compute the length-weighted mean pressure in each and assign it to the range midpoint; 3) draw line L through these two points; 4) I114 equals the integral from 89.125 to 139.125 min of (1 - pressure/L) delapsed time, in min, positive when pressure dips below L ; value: -2.7 min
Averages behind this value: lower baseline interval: 483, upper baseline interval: 437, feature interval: 486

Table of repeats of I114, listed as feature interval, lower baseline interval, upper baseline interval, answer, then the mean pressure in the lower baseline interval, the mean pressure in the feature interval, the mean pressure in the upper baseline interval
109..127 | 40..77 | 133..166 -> -1.80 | 477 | 489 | 427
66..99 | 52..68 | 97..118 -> -0.47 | 480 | 481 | 467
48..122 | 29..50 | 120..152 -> -0.37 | 460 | 478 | 493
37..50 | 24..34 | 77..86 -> 0.04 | 454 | 460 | 482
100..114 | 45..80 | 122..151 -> 0.73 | 480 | 463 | 495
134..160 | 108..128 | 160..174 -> -4.26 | 489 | 449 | 313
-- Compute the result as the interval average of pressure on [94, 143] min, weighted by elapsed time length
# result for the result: 488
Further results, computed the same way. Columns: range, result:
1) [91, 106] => 462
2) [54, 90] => 483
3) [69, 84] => 482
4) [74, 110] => 473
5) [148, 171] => 357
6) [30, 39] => 458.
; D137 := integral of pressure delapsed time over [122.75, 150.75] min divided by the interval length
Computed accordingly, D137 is 495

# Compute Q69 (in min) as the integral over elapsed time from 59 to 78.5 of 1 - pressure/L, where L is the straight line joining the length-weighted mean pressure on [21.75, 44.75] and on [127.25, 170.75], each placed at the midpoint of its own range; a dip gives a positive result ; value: -1.7 min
